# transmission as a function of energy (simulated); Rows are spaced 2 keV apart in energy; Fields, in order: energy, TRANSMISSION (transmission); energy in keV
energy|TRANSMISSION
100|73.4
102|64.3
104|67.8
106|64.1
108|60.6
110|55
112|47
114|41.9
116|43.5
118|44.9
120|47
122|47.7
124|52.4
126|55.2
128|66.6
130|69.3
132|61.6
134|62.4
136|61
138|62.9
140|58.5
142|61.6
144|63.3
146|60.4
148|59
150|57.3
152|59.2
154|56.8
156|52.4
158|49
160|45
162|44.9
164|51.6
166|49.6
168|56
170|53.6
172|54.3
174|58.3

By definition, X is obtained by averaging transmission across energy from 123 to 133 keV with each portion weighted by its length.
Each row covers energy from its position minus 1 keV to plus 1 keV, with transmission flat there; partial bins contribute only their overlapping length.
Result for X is 61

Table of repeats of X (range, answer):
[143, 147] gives 61.8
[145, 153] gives 59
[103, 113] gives 58.9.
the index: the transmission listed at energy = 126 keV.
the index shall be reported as 55.2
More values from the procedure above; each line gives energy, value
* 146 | 60.4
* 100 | 73.4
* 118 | 44.9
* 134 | 62.4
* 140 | 58.5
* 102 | 64.3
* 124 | 52.4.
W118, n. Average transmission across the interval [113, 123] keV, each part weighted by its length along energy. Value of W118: 45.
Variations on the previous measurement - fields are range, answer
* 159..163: 45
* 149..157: 56.4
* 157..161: 47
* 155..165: 48.6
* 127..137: 64.2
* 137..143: 61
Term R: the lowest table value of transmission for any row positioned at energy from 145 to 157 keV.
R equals 52.4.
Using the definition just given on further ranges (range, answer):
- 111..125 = 41.9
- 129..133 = 61.6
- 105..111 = 55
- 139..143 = 58.5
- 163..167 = 49.6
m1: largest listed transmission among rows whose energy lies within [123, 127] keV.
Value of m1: 55.2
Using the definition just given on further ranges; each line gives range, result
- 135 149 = 63.3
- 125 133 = 69.3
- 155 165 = 52.4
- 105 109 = 64.1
